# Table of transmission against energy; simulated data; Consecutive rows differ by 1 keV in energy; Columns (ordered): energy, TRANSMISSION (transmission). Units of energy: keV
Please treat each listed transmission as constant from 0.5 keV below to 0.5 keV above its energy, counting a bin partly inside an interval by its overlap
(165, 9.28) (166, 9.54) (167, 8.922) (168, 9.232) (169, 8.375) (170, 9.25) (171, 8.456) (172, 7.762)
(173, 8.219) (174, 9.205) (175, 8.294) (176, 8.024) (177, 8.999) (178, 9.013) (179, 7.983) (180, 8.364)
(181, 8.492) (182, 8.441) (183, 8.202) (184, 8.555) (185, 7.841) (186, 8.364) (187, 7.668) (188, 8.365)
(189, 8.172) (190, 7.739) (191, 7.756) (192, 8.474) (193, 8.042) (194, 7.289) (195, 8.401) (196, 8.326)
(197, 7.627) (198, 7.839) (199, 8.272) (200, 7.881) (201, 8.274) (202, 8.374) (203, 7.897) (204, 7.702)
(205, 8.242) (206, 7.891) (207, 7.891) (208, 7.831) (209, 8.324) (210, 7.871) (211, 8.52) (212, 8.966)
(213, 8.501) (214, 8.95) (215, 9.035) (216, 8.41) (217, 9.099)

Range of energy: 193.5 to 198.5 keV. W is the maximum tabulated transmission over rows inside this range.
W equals 8.401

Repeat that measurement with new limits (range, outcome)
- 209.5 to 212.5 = 8.966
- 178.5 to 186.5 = 8.555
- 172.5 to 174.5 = 9.205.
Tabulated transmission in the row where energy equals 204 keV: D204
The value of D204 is 7.702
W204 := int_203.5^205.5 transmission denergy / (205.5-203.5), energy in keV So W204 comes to 7.97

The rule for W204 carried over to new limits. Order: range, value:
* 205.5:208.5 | 7.87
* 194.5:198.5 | 8.05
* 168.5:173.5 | 8.41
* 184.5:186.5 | 8.1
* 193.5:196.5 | 8.01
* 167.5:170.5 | 8.95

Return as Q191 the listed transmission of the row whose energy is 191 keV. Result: 7.756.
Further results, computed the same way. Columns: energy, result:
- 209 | 8.324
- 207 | 7.891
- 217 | 9.099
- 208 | 7.831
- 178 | 9.013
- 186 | 8.364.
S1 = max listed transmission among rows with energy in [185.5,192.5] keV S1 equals 8.474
